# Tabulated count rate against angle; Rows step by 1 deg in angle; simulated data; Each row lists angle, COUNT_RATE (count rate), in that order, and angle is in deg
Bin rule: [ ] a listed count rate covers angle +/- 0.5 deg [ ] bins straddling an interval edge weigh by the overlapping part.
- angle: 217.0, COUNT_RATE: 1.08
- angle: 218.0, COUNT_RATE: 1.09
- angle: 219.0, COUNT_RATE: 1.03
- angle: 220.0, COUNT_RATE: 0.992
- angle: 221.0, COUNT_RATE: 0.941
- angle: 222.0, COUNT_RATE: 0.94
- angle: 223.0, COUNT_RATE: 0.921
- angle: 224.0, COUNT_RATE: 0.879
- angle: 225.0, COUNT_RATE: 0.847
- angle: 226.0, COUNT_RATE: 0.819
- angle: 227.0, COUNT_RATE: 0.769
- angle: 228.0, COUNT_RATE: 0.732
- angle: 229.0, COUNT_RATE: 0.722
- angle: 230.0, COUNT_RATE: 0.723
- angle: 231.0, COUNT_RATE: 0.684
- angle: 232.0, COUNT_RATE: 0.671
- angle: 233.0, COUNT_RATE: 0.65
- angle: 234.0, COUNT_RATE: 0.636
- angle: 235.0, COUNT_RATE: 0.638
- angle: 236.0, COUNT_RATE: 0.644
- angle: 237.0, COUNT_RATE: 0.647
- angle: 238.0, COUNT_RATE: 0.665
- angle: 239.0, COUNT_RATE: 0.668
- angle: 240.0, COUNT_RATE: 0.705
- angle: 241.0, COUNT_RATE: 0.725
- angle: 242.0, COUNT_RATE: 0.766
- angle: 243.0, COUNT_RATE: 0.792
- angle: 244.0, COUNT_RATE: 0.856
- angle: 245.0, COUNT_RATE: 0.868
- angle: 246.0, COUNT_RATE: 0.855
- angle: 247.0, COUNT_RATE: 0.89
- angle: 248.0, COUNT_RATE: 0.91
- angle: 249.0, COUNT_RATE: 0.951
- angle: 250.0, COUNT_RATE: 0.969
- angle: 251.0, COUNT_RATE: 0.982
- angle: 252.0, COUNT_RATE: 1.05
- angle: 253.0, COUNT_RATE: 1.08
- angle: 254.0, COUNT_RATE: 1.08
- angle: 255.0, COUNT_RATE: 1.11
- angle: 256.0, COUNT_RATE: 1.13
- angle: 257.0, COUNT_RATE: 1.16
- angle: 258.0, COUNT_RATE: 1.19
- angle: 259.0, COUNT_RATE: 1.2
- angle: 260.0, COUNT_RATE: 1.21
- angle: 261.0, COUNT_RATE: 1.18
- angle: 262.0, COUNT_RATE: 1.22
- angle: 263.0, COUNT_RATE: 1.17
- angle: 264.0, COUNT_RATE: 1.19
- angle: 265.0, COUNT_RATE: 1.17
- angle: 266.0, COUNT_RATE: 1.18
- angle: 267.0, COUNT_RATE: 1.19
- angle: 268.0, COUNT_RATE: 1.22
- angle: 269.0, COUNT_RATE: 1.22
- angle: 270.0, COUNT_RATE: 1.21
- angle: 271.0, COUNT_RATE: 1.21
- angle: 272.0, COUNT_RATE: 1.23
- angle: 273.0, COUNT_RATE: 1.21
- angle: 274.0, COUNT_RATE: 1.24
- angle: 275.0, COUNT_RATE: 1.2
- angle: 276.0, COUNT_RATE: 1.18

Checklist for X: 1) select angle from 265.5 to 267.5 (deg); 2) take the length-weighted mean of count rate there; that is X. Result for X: 1.19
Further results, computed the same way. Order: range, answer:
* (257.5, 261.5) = 1.2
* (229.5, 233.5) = 0.682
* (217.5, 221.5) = 1.01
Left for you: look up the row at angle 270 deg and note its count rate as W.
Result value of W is 1.21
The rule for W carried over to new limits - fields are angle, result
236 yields 0.644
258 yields 1.19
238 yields 0.665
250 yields 0.969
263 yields 1.17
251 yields 0.982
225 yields 0.847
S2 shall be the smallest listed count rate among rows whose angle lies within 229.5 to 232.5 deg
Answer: 0.671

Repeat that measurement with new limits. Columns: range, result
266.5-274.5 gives 1.19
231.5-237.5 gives 0.636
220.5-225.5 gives 0.847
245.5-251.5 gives 0.855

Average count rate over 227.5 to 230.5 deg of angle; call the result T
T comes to 0.726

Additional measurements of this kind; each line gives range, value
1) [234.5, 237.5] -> 0.643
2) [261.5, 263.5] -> 1.19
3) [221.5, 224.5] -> 0.913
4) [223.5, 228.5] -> 0.809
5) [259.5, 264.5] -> 1.19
